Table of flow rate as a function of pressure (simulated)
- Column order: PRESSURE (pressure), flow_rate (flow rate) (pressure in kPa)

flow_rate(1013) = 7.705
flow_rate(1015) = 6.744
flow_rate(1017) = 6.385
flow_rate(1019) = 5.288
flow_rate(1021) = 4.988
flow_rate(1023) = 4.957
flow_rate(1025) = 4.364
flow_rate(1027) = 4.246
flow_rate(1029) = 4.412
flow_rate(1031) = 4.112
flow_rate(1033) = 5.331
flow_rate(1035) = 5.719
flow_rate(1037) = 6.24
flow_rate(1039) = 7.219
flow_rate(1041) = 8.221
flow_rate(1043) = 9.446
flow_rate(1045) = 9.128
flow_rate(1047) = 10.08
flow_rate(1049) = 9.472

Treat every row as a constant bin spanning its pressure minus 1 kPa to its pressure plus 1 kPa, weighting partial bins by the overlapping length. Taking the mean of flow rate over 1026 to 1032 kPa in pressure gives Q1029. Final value 4.26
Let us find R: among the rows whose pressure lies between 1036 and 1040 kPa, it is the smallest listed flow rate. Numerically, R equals 6.24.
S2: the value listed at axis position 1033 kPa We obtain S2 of 5.331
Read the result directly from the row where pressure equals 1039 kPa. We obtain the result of 7.219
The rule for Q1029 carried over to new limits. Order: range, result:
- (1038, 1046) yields 8.5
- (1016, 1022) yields 5.55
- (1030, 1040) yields 5.72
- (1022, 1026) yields 4.66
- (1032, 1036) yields 5.53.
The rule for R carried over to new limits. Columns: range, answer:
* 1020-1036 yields 4.112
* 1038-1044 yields 7.219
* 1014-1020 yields 5.288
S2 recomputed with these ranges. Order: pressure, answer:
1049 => 9.472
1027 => 4.246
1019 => 5.288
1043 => 9.446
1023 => 4.957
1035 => 5.719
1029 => 4.412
